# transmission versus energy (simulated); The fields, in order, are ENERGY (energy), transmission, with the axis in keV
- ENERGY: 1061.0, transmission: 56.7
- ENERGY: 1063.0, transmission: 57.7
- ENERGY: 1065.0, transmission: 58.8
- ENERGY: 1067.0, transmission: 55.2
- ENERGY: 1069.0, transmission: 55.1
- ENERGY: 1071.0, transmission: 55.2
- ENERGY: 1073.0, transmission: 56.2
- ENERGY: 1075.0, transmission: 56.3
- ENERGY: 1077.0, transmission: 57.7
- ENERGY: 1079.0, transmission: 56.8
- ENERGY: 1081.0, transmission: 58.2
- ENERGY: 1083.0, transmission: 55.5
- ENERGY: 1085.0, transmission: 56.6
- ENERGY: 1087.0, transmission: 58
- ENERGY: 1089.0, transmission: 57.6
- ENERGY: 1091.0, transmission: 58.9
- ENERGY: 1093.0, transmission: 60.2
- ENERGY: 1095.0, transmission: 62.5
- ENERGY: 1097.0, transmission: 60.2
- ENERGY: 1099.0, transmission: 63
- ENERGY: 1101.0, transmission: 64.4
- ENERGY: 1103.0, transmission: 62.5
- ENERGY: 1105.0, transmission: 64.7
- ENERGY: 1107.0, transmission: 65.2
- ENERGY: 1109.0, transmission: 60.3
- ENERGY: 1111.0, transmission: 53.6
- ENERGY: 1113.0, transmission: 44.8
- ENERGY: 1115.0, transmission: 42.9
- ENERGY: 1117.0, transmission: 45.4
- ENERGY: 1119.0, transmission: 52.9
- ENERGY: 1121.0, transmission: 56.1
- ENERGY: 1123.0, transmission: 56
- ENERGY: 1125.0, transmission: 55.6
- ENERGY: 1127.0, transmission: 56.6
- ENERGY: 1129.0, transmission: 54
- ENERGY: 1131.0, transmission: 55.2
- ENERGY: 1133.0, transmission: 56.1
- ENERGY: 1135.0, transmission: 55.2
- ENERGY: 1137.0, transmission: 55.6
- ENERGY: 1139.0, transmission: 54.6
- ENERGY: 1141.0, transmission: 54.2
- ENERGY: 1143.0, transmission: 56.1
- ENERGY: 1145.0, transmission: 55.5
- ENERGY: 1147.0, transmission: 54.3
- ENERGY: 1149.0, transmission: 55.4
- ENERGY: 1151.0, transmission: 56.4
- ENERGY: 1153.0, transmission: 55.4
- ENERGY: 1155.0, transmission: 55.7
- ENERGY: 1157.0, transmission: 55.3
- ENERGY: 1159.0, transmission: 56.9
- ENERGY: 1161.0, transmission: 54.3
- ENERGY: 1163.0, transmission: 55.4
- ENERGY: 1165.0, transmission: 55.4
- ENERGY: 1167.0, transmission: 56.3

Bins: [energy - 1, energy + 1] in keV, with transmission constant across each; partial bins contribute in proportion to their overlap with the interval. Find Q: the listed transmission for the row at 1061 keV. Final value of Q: 56.7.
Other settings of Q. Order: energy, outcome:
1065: 58.8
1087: 58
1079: 56.8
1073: 56.2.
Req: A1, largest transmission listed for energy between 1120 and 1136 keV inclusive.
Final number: 56.6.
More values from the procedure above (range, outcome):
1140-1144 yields 56.1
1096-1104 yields 64.4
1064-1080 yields 58.8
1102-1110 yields 65.2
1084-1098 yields 62.5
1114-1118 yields 45.4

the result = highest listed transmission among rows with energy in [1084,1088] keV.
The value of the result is 58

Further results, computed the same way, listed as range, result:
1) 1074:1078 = 57.7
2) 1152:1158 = 55.7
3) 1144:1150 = 55.5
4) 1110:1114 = 53.6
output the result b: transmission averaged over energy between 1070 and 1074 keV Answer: 55.7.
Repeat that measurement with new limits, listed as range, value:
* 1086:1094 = 58.7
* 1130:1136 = 55.5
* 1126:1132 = 55.3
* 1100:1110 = 63.4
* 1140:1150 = 55.1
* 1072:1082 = 57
